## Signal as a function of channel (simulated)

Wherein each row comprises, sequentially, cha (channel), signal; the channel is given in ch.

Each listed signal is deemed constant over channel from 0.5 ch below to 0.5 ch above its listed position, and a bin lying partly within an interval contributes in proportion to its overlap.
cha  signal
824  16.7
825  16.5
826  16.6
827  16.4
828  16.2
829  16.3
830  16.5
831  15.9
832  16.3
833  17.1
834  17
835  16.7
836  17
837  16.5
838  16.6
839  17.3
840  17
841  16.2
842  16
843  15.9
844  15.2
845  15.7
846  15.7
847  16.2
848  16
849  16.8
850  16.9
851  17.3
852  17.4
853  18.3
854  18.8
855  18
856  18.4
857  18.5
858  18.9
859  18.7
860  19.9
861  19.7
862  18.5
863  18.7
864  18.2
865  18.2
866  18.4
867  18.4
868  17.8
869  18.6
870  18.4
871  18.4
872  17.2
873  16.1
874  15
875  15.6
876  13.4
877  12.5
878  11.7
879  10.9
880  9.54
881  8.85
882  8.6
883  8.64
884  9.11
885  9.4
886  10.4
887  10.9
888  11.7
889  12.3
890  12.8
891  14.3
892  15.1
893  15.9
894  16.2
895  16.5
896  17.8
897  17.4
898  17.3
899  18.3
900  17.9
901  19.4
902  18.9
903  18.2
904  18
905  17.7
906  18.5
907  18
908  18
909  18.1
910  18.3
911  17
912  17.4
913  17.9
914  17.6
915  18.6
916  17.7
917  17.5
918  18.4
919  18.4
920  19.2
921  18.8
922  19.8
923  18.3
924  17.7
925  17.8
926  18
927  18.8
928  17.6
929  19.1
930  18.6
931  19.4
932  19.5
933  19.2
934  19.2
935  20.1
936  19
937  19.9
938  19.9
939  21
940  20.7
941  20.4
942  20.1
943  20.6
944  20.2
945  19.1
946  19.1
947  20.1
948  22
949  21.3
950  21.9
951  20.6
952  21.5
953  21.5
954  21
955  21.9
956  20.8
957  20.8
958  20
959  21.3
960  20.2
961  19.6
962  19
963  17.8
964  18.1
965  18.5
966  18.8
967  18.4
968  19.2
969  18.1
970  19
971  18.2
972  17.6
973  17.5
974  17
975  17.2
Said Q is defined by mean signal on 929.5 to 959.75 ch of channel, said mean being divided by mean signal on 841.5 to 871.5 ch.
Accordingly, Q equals 1.1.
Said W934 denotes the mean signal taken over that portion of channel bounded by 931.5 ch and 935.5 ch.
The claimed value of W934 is 19.5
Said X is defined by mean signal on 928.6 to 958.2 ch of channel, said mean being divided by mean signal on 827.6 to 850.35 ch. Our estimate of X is 1.24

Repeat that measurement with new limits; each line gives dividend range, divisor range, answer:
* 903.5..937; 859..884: 1.20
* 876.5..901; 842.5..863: 0.75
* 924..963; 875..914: 1.34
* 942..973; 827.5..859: 1.17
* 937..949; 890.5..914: 1.16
